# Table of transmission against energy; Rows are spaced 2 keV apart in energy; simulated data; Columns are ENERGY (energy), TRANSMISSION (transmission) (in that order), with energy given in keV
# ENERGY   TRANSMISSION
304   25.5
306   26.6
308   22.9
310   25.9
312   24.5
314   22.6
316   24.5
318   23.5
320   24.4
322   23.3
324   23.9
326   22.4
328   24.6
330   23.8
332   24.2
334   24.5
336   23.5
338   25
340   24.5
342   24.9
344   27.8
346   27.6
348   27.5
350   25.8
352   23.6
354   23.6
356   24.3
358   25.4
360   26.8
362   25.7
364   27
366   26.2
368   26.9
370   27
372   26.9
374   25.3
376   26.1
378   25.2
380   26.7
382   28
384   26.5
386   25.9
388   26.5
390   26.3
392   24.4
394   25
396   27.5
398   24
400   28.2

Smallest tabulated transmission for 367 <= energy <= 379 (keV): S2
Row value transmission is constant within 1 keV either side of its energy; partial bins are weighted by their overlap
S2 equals 25.2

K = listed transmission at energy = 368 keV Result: 26.9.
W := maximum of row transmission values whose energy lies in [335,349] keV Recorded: 27.8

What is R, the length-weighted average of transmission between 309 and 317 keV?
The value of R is 24.4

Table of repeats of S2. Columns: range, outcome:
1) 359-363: 25.7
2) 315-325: 23.3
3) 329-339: 23.5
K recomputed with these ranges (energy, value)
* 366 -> 26.2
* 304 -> 25.5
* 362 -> 25.7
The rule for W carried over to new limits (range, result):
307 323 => 25.9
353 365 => 27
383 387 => 26.5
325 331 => 24.6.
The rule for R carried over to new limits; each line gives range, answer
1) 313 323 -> 23.7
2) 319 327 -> 23.5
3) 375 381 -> 26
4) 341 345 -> 26.4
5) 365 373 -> 26.8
